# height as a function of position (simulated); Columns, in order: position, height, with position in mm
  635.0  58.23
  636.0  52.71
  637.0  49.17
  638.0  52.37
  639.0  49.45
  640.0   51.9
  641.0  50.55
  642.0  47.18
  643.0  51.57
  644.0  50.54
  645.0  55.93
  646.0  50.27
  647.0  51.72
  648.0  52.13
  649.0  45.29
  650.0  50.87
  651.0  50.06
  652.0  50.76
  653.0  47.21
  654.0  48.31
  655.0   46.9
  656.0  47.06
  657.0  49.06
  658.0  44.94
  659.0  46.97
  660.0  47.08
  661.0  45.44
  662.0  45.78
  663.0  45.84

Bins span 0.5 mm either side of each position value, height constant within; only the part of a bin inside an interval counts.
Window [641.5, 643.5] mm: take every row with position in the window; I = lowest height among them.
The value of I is 47.18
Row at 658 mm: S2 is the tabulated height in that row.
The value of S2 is 44.94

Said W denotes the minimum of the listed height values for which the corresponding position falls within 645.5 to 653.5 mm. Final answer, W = 45.29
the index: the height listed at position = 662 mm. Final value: 45.78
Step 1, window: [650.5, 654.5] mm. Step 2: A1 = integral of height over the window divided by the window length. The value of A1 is 49.1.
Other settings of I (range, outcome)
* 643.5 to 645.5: 50.54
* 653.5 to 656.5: 46.9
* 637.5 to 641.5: 49.45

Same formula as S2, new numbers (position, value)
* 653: 47.21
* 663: 45.84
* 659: 46.97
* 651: 50.06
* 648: 52.13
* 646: 50.27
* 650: 50.87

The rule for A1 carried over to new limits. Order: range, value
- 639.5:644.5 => 50.3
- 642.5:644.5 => 51.1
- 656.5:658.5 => 47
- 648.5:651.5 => 48.7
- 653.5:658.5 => 47.3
